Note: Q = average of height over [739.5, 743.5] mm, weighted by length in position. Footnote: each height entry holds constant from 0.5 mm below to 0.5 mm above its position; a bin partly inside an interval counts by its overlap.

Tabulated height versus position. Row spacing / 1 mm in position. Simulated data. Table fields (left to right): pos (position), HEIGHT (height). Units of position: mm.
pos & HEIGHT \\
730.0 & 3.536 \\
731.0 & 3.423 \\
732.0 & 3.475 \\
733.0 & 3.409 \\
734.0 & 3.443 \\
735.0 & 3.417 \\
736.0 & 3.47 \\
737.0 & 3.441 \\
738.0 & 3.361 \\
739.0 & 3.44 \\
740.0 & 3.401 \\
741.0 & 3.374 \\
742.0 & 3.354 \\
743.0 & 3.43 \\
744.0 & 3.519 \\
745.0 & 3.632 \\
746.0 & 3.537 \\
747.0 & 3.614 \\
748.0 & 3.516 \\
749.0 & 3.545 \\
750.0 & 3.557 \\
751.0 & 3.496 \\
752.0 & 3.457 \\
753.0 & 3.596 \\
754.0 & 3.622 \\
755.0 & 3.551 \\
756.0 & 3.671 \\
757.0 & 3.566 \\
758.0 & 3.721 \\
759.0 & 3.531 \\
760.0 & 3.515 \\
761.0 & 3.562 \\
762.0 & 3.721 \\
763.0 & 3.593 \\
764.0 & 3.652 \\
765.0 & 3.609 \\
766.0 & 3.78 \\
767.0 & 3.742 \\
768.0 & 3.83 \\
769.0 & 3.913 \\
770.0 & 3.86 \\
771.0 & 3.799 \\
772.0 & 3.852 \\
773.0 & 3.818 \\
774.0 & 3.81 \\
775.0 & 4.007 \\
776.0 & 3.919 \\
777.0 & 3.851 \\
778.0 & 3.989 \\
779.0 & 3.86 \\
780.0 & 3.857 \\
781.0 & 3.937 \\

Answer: 3.39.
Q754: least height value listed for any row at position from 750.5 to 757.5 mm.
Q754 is 3.457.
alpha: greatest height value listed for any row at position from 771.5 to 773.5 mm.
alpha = 3.852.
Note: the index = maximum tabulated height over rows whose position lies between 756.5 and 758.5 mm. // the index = 3.721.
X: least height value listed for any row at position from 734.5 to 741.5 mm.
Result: 3.361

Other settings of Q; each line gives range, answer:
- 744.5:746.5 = 3.58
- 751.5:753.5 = 3.53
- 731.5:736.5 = 3.44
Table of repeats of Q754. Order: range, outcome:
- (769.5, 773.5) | 3.799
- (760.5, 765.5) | 3.562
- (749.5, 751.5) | 3.496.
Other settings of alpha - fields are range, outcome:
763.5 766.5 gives 3.78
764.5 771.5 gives 3.913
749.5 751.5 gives 3.557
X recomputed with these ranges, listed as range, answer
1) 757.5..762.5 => 3.515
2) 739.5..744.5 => 3.354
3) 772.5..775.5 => 3.81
